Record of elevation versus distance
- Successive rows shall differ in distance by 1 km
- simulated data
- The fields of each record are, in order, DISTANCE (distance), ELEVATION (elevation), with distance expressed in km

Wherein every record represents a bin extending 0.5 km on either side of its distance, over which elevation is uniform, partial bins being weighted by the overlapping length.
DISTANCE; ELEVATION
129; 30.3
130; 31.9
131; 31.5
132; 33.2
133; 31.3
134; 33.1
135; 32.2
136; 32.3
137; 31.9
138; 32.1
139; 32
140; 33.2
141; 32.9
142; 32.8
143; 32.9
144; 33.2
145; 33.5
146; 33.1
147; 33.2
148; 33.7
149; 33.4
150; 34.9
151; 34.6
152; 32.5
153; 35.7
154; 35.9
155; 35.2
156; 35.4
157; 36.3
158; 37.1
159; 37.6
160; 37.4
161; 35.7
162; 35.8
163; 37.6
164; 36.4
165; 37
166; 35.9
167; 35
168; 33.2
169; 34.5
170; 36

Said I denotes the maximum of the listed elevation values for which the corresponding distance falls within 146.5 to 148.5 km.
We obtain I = 33.7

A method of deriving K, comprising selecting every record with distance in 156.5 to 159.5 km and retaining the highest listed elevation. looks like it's 37.6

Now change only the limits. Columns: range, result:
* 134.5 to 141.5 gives 33.2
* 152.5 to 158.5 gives 37.1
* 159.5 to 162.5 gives 37.4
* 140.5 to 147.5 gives 33.5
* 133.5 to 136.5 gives 33.1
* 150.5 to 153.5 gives 35.7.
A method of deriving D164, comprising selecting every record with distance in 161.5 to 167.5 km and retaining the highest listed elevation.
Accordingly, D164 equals 37.6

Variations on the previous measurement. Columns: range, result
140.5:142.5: 32.9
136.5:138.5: 32.1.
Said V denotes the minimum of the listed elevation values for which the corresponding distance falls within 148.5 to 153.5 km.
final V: 32.5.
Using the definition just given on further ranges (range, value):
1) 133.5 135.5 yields 32.2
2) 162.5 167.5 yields 35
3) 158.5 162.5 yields 35.7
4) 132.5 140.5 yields 31.3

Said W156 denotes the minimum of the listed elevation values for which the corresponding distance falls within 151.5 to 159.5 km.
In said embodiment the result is 32.5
